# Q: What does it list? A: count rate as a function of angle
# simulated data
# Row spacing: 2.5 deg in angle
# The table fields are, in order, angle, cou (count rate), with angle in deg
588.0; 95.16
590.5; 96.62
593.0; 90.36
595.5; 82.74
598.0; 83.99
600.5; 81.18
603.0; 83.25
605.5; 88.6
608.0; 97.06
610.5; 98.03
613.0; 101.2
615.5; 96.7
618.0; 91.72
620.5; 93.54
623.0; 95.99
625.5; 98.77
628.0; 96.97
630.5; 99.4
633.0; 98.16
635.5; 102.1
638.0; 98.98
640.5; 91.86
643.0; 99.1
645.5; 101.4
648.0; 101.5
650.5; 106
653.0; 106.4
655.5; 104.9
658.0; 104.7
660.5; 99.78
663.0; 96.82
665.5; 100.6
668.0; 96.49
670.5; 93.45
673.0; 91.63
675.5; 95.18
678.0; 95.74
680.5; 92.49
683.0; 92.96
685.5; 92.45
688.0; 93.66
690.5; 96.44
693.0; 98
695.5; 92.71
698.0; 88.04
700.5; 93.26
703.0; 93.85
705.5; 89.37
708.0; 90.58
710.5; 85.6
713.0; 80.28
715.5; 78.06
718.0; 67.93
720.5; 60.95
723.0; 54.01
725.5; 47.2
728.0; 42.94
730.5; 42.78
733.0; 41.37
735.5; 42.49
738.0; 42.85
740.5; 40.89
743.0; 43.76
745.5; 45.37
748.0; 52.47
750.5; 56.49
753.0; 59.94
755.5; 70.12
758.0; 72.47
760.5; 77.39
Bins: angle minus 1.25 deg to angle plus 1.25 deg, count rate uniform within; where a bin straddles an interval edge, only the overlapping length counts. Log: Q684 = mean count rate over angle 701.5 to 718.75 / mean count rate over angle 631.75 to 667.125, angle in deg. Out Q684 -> 0.84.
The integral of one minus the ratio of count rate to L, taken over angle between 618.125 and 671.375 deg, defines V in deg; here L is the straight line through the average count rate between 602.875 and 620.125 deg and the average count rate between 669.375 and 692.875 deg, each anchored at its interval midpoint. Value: -2.84 deg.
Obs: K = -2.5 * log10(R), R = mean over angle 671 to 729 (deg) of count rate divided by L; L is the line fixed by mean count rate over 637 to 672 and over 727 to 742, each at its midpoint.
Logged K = -0.24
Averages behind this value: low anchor 100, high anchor 42.2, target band 83.5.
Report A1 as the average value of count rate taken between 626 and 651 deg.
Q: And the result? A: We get 99.3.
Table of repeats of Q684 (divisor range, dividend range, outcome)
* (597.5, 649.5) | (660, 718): 0.96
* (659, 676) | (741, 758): 0.57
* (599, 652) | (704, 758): 0.62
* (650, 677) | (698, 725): 0.79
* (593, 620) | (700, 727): 0.84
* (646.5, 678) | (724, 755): 0.47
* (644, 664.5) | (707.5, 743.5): 0.56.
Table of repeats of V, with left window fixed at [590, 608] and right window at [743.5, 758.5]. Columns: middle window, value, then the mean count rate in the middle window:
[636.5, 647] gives -2.56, 98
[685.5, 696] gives -3.86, 95.1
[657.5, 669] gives -3.79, 99.4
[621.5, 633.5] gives -2.39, 97.7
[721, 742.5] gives 5.88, 44.9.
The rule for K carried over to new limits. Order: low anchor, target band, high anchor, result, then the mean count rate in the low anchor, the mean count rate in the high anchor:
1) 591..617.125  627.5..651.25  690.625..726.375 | -0.143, 90.5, 80.9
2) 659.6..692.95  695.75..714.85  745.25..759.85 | -0.080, 95.3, 61.2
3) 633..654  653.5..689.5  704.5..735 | -0.112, 101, 64.3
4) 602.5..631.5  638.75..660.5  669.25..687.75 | -0.083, 95.4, 93.4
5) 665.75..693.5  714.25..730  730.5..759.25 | 0.158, 94.5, 51.3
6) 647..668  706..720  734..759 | -0.124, 102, 52.4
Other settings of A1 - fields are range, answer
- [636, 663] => 101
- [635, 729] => 90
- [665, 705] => 94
